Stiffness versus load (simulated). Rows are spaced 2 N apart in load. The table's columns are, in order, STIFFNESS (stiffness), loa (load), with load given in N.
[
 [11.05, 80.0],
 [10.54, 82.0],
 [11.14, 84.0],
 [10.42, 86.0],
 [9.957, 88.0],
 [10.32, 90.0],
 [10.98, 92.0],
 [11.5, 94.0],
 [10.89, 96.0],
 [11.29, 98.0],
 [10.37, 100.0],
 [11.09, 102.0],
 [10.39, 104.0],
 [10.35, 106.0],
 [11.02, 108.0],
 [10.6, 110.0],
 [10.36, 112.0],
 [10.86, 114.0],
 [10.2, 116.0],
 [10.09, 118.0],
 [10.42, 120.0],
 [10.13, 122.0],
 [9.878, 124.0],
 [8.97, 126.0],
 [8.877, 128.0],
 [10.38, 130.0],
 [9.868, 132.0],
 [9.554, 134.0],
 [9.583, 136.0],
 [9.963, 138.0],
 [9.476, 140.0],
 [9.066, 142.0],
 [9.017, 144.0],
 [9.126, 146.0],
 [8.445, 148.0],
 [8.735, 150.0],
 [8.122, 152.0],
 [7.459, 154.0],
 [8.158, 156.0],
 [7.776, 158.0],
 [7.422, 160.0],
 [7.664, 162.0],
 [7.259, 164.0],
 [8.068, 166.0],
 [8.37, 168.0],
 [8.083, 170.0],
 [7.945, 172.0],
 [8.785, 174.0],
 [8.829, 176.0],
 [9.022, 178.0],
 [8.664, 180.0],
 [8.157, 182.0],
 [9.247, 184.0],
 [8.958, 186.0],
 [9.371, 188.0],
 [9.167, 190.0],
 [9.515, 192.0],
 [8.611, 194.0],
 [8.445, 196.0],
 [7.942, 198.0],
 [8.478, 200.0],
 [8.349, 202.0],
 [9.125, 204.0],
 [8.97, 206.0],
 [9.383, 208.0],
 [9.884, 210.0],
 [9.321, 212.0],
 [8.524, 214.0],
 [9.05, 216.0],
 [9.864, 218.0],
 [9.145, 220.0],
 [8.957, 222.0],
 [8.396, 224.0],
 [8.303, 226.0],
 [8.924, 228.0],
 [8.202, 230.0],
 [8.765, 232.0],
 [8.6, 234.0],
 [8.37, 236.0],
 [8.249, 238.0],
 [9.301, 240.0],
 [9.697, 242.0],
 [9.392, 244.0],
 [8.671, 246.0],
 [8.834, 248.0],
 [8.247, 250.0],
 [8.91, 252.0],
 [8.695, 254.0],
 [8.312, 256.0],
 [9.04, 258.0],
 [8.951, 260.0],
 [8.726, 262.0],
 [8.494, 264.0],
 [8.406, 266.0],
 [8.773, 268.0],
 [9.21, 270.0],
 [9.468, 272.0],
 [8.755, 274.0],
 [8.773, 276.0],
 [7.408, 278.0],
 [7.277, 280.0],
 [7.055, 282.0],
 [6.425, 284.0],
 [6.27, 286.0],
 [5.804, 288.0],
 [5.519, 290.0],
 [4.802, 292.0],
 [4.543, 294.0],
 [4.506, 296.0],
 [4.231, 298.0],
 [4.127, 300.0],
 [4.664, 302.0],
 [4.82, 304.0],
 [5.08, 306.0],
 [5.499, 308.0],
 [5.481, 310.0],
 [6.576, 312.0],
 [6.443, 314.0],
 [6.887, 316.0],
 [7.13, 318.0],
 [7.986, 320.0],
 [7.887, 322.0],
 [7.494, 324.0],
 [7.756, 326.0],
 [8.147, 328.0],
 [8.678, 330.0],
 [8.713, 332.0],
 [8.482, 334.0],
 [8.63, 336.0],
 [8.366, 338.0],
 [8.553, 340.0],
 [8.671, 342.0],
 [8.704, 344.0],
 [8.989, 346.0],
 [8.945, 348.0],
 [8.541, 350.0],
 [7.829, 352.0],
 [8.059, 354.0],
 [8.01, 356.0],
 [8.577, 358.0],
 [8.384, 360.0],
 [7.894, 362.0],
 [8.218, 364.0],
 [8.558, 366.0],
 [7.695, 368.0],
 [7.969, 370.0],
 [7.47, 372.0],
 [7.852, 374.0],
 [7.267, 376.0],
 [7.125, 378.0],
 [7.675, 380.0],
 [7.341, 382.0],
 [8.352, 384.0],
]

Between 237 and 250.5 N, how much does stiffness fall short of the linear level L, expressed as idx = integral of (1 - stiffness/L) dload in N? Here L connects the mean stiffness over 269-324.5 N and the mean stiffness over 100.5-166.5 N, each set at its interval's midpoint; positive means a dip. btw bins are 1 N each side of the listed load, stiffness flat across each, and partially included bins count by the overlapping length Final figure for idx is -2.86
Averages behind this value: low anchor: 9.36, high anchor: 6.42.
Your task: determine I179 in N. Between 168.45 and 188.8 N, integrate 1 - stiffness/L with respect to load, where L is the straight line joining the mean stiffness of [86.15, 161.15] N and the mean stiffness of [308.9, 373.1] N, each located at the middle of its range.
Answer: 1.3 N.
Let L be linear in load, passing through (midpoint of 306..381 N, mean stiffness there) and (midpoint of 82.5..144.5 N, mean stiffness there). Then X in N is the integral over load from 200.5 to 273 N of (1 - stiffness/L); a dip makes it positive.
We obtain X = 0.6 N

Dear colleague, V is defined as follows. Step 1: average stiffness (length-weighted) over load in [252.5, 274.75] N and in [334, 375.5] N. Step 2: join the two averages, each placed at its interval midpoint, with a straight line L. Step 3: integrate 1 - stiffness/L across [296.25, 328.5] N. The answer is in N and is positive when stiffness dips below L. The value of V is 8.8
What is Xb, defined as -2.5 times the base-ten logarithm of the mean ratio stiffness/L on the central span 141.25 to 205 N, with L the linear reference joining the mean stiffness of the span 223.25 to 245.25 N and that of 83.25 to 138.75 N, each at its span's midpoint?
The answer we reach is 0.13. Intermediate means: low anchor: 10.3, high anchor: 8.75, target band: 8.48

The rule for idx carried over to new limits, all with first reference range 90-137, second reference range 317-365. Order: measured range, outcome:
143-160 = 2.88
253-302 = 9.37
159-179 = 3.42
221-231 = 0.82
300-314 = 5.28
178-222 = 2.70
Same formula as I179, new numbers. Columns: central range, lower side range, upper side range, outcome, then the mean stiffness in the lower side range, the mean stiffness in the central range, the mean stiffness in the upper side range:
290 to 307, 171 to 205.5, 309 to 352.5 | 7.28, 8.75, 4.65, 7.95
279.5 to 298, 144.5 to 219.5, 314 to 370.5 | 5.89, 8.61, 5.68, 8.18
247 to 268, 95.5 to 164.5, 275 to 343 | -3.18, 9.52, 8.67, 6.73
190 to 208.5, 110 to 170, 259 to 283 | 0.07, 9.09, 8.76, 8.44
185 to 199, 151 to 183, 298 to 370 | -1.46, 8.11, 8.86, 7.52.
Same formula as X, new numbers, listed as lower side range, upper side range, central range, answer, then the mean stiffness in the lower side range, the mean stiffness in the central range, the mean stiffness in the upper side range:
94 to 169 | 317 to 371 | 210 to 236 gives 0.3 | 9.47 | 8.86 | 8.25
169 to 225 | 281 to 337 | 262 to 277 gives -3.2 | 8.86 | 8.83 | 6.42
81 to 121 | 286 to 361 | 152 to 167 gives 3.1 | 10.6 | 7.72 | 7.06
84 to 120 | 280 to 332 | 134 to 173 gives 4.5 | 10.6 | 8.44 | 6.22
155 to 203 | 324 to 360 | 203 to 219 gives -1.6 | 8.43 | 9.27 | 8.42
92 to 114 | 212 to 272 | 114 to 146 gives 2.1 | 10.8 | 9.72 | 8.81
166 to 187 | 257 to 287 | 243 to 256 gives -0.7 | 8.58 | 8.75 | 8.2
